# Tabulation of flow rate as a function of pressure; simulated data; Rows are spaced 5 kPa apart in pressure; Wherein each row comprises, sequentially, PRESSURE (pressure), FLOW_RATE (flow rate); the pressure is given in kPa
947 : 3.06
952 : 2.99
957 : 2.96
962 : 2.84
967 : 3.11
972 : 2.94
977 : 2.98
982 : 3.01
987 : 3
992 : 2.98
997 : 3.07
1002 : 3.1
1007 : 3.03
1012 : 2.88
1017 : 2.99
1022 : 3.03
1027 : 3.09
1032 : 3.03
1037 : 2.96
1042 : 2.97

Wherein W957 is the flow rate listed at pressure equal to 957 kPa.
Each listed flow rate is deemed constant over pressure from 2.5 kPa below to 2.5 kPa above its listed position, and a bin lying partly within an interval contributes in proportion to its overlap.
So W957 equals 2.96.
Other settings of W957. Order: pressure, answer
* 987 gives 3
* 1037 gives 2.96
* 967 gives 3.11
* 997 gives 3.07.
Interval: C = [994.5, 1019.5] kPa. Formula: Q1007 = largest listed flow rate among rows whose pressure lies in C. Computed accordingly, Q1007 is 3.1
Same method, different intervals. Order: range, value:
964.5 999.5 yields 3.11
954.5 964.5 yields 2.96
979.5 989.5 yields 3.01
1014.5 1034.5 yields 3.09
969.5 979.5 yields 2.98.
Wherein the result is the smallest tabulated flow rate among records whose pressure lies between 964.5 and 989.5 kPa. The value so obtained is 2.94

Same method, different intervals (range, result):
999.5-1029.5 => 2.88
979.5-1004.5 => 2.98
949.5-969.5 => 2.84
